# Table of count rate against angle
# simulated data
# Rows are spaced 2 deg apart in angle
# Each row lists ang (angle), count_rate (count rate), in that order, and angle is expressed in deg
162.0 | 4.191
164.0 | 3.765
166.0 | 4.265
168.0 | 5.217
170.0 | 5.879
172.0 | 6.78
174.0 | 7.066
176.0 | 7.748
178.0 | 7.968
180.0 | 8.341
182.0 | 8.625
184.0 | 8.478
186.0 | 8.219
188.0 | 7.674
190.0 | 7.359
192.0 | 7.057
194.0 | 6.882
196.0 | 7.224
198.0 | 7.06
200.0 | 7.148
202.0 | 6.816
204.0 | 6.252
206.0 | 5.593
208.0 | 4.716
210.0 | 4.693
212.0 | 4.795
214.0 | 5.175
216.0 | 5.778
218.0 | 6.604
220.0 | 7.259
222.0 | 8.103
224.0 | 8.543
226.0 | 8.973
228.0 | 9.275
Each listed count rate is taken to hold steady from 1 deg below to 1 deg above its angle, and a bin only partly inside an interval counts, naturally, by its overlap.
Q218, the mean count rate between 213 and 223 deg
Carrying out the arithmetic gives 6.58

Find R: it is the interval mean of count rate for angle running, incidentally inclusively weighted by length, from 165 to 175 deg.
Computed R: 5.84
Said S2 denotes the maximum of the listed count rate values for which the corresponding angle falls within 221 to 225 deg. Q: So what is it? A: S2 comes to 8.543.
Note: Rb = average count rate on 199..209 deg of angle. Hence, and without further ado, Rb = 6.11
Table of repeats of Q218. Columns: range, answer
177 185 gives 8.35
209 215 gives 4.89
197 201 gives 7.1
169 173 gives 6.33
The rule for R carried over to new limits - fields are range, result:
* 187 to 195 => 7.24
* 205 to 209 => 5.15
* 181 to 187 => 8.44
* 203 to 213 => 5.21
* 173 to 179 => 7.59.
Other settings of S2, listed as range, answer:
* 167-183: 8.625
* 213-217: 5.778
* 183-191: 8.478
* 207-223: 8.103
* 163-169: 5.217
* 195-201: 7.224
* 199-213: 7.148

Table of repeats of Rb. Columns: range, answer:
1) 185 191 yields 7.75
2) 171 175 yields 6.92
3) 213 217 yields 5.48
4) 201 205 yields 6.53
